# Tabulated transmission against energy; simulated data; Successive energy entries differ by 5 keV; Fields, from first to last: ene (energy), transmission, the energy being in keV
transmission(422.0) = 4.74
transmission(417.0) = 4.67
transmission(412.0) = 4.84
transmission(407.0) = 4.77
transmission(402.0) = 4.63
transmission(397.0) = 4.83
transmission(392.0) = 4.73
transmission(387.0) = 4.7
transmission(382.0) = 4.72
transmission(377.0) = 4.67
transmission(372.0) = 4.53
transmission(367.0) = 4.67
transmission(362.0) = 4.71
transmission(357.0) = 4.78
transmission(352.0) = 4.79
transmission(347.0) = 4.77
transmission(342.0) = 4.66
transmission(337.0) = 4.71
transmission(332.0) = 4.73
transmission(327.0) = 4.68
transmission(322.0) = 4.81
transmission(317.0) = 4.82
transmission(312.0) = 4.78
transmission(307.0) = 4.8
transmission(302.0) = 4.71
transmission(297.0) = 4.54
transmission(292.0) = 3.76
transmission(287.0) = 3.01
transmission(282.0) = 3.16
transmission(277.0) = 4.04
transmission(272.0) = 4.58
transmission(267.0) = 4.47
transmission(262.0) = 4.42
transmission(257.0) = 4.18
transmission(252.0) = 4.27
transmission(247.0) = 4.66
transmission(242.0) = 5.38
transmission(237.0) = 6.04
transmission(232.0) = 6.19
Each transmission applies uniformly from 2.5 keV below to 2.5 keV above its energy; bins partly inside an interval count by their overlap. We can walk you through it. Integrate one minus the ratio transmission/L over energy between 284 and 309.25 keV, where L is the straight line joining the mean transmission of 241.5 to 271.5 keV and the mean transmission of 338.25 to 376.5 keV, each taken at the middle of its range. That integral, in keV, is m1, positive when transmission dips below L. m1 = 2.48 keV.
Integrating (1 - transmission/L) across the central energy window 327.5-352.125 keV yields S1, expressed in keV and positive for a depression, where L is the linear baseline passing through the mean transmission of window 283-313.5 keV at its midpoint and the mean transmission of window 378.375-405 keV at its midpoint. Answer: -1.6 keV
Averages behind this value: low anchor 4.2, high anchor 4.72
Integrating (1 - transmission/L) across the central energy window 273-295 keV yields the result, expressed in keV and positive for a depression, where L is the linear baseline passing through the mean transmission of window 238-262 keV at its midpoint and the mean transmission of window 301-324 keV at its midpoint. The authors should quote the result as 5.3 keV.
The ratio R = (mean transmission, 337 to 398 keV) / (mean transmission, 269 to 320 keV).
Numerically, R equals 1.1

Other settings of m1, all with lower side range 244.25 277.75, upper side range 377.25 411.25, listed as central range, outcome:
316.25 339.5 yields -0.9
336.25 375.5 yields -0.6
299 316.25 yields -0.9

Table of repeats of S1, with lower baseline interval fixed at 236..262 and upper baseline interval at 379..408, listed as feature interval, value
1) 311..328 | -0.1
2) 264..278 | 1.1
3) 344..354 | -0.1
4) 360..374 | 0.3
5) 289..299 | 1.5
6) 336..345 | 0.1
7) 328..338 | 0.1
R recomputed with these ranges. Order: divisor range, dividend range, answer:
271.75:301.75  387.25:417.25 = 1.23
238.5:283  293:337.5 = 1.06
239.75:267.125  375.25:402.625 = 1.03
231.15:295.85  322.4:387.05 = 1.06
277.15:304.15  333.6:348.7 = 1.23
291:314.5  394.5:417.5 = 1.04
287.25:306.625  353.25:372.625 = 1.11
